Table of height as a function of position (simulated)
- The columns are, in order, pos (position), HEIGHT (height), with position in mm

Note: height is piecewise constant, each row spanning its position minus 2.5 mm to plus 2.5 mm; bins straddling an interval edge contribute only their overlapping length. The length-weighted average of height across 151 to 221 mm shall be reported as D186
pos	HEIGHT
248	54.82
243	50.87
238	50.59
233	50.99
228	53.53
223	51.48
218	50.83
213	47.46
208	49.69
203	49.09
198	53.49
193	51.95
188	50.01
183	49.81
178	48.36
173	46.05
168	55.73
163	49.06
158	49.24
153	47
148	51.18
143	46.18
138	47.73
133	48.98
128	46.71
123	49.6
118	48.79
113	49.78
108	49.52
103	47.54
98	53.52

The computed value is 49.9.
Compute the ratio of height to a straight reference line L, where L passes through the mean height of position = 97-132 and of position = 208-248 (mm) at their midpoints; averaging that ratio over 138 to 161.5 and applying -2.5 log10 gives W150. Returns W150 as 0.03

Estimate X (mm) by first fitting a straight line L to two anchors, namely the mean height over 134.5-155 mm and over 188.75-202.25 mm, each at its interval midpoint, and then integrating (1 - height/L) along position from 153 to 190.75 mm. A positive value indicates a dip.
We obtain 0.4 mm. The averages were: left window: 48.1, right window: 51.9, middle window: 49.6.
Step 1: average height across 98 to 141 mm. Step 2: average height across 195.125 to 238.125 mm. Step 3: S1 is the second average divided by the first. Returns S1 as 1.04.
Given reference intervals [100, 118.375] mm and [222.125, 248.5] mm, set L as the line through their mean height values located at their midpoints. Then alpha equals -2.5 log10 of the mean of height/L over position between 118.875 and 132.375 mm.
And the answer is 0.02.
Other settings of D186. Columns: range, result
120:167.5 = 48.7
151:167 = 49.2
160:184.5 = 49.8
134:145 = 47.3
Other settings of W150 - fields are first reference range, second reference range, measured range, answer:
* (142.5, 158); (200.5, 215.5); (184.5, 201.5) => -0.06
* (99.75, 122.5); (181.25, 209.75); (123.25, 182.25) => 0.02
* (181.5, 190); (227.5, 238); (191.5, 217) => 0.01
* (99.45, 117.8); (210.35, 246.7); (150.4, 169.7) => 0.00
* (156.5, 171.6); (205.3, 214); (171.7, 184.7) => 0.05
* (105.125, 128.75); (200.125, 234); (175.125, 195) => 0.00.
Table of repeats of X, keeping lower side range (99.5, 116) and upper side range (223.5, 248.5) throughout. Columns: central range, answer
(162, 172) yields -0.3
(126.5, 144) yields 0.8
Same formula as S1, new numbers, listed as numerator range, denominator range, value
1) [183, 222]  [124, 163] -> 1.04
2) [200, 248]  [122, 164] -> 1.05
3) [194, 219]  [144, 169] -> 1.01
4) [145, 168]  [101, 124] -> 1.01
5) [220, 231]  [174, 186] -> 1.07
